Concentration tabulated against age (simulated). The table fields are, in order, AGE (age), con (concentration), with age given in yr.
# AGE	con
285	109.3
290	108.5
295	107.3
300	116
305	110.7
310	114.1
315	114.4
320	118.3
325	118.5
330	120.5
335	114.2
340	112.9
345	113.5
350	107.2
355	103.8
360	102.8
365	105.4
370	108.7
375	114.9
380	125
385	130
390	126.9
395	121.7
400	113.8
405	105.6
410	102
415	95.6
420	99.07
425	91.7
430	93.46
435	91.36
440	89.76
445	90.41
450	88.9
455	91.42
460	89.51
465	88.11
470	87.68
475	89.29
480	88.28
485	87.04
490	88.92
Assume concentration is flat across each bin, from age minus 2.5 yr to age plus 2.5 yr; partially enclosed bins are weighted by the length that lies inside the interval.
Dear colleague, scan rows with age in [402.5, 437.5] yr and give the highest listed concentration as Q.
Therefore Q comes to 105.6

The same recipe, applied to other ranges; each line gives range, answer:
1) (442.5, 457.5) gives 91.42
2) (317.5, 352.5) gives 120.5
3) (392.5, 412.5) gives 121.7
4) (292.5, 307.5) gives 116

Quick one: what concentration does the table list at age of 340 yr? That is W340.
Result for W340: 112.9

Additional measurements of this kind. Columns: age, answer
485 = 87.04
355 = 103.8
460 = 89.51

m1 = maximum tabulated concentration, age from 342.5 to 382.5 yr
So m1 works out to 125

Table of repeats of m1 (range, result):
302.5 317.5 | 114.4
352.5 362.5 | 103.8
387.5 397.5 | 126.9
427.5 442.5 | 93.46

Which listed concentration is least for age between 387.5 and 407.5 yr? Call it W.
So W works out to 105.6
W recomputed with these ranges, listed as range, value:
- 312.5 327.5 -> 114.4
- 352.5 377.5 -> 102.8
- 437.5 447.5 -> 89.76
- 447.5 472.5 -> 87.68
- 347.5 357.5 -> 103.8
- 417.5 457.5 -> 88.9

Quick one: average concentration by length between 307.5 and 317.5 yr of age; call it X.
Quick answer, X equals 114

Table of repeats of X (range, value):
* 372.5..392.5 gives 124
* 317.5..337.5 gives 118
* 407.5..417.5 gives 98.8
